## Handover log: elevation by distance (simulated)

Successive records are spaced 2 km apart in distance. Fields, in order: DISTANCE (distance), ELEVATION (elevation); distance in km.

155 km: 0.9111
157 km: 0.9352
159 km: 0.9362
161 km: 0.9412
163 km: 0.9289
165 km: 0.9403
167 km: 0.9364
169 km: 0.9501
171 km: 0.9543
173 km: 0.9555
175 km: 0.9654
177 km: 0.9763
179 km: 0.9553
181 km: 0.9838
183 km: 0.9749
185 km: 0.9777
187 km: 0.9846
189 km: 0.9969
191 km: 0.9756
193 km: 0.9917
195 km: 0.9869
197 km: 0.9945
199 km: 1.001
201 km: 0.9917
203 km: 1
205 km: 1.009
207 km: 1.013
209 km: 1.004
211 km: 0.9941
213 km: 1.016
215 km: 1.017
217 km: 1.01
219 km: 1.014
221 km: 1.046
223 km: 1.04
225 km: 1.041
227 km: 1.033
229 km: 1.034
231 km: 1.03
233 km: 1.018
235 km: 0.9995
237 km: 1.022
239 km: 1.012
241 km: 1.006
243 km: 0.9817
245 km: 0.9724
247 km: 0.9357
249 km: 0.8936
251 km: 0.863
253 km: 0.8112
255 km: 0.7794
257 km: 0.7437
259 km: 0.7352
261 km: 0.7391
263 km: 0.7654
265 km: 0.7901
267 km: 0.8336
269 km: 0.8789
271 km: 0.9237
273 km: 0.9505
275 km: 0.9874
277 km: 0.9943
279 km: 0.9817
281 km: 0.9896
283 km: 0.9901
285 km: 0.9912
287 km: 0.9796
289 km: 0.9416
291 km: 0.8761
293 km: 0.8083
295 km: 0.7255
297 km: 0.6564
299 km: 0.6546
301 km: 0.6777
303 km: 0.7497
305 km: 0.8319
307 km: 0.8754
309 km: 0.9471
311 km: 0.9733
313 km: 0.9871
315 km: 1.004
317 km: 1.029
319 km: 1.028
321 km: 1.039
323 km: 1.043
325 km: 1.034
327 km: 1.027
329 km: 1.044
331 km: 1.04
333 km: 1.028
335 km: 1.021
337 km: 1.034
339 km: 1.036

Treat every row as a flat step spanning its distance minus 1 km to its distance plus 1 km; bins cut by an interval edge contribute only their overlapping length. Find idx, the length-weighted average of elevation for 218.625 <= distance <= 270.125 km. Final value 0.923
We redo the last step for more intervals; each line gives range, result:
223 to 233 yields 1.03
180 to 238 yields 1.01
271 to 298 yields 0.914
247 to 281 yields 0.861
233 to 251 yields 0.974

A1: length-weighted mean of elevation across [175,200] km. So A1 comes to 0.983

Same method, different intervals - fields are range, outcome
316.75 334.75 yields 1.03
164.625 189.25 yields 0.965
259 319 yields 0.88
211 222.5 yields 1.02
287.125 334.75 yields 0.917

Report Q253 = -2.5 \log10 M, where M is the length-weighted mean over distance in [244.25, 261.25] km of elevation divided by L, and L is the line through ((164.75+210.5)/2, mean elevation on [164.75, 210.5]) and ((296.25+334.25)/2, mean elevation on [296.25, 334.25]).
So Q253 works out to 0.15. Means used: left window 0.98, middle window 0.832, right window 0.932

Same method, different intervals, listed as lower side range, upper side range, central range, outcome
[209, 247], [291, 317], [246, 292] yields 0.03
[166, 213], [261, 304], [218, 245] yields -0.10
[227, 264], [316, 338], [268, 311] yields 0.11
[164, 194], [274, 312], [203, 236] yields -0.09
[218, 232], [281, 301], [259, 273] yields 0.11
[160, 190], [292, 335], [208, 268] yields 0.00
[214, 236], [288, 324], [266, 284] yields -0.01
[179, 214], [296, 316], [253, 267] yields 0.17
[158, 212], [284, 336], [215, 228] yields -0.08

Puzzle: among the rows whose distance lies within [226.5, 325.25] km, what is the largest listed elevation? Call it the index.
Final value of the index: 1.043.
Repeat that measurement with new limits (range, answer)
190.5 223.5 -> 1.046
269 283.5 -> 0.9943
